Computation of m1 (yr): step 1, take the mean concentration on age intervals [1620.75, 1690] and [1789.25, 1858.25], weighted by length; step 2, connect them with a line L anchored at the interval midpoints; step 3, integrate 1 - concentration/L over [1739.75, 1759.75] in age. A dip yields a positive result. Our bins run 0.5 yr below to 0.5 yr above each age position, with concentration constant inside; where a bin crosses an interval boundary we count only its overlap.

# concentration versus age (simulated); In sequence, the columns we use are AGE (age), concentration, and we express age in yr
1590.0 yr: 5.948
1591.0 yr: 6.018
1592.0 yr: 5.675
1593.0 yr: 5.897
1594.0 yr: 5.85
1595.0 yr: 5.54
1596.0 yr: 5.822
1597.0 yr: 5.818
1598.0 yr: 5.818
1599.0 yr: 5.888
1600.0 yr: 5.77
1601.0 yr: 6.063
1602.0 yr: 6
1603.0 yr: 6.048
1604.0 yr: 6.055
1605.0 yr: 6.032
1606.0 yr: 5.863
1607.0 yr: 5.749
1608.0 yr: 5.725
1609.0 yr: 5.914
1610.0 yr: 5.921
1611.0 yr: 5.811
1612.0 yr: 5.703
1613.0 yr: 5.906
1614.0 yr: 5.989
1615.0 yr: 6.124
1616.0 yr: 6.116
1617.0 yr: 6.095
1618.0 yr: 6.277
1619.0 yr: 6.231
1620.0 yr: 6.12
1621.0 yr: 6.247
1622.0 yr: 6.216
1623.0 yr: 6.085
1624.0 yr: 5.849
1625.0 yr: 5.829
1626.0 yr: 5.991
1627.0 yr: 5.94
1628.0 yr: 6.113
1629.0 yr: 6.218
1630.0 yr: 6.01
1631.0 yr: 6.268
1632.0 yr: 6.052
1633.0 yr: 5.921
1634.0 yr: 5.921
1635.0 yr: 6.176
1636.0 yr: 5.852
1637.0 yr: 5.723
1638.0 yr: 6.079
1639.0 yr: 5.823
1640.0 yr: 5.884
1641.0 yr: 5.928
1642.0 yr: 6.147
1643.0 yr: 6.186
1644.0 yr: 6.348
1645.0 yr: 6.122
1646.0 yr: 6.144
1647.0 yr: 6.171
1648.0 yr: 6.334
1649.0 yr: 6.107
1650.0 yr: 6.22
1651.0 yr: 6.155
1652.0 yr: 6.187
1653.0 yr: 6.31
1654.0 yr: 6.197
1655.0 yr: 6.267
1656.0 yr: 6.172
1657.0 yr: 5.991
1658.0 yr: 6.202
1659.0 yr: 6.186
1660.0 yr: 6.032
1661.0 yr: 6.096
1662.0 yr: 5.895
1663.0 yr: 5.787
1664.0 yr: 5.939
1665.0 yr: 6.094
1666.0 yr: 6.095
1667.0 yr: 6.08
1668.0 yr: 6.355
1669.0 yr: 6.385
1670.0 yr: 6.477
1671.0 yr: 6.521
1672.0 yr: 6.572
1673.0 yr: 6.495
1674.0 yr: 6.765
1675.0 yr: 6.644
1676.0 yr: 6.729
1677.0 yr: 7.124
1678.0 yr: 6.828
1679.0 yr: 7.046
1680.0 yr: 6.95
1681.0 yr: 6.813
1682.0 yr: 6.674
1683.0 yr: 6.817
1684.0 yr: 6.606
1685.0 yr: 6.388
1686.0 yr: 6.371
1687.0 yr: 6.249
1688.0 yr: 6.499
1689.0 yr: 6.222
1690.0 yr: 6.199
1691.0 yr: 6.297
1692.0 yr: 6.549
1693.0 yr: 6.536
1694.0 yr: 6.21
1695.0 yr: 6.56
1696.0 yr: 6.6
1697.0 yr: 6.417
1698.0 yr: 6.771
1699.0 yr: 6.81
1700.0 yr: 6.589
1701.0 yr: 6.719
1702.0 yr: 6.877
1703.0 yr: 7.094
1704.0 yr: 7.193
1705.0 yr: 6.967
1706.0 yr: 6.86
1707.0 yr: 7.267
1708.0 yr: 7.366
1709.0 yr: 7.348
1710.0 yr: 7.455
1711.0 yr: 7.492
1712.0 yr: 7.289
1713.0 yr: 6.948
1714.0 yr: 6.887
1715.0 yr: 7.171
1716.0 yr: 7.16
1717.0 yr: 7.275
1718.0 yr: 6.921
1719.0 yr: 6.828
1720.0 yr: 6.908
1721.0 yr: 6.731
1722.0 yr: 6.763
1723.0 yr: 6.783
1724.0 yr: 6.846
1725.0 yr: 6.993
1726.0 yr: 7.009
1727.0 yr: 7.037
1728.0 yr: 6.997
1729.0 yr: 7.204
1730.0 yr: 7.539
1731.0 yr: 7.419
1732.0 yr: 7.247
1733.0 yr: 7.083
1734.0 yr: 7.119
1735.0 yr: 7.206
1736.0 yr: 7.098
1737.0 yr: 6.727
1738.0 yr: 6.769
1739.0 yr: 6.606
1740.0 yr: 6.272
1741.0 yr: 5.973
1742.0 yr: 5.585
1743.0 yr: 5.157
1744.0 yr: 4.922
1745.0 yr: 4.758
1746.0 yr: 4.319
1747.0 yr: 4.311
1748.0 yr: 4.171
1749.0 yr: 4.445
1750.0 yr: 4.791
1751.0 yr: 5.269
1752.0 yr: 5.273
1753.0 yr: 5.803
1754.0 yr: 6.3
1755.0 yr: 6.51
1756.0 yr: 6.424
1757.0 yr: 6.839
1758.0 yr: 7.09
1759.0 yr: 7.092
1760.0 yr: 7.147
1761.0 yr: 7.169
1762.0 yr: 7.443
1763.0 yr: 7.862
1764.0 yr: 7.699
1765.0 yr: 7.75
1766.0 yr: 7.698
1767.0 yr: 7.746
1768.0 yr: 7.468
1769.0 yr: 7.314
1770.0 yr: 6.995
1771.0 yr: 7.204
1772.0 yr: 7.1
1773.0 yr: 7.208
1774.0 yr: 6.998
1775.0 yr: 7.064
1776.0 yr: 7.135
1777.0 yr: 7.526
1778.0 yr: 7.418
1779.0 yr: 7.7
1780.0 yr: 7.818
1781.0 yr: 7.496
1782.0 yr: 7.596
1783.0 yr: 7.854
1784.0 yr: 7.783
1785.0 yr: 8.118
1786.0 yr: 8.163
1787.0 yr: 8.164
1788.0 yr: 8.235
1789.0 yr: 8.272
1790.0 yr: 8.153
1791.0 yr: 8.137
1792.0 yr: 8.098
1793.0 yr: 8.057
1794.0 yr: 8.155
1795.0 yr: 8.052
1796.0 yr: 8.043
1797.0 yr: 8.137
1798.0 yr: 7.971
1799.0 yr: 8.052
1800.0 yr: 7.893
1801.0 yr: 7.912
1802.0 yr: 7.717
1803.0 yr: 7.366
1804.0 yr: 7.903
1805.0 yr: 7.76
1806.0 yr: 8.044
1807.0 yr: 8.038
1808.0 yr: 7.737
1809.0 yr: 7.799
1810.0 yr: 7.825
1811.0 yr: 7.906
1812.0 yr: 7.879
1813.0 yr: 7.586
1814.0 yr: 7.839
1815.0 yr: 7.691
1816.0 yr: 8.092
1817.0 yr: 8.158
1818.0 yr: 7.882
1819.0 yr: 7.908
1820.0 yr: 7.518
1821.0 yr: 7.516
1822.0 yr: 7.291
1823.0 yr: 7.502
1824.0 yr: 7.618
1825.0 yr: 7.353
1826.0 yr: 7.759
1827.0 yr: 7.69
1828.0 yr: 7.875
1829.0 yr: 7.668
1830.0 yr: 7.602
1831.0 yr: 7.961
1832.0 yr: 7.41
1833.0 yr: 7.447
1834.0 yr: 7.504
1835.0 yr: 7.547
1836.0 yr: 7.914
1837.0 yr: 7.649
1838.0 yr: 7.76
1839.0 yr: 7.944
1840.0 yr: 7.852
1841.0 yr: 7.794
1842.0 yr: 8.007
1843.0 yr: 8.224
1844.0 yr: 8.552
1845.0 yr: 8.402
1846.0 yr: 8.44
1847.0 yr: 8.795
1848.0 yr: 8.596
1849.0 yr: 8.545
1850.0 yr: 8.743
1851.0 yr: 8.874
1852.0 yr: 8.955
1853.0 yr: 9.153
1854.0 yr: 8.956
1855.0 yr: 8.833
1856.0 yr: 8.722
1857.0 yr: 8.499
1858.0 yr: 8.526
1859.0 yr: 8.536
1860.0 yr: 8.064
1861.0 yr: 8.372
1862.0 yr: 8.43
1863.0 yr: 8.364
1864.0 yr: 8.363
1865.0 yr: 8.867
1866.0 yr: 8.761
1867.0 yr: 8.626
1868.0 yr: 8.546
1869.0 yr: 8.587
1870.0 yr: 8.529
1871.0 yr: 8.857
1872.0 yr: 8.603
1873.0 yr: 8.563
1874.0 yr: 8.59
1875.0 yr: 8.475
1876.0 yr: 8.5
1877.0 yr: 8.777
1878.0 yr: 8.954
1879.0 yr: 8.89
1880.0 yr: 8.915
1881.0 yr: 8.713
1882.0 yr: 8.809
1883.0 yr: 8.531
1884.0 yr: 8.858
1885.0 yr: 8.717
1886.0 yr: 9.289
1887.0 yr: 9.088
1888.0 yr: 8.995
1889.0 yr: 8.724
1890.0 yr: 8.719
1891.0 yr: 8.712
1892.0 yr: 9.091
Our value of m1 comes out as 4.6 yr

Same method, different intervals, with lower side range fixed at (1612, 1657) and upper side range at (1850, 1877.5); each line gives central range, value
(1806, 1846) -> 2.0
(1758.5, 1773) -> 0.3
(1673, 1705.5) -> 0.2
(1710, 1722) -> -0.1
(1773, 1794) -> -0.1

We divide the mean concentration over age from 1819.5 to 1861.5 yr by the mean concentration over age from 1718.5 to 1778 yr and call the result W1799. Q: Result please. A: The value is 1.2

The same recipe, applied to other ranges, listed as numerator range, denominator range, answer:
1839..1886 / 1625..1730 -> 1.32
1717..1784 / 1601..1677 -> 1.10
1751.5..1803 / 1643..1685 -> 1.18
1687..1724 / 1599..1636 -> 1.14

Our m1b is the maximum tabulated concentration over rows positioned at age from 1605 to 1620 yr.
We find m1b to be 6.277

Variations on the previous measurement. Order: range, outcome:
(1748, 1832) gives 8.272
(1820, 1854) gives 9.153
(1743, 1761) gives 7.169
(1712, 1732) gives 7.539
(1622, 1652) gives 6.348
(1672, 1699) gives 7.124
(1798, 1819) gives 8.158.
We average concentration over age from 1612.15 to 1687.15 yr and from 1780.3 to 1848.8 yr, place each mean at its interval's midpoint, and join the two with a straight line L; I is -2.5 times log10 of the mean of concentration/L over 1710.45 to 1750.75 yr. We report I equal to 0.09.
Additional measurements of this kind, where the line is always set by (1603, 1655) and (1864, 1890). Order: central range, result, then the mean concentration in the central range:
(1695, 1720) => -0.02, 7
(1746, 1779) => 0.13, 6.67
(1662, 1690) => 0.01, 6.48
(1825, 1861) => 0.03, 8.19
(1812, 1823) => 0.05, 7.74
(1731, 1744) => 0.11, 6.54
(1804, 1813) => 0.02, 7.86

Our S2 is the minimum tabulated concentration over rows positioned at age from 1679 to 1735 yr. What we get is 6.199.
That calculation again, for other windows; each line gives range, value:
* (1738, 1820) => 4.171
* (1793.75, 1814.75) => 7.366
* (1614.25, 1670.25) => 5.723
